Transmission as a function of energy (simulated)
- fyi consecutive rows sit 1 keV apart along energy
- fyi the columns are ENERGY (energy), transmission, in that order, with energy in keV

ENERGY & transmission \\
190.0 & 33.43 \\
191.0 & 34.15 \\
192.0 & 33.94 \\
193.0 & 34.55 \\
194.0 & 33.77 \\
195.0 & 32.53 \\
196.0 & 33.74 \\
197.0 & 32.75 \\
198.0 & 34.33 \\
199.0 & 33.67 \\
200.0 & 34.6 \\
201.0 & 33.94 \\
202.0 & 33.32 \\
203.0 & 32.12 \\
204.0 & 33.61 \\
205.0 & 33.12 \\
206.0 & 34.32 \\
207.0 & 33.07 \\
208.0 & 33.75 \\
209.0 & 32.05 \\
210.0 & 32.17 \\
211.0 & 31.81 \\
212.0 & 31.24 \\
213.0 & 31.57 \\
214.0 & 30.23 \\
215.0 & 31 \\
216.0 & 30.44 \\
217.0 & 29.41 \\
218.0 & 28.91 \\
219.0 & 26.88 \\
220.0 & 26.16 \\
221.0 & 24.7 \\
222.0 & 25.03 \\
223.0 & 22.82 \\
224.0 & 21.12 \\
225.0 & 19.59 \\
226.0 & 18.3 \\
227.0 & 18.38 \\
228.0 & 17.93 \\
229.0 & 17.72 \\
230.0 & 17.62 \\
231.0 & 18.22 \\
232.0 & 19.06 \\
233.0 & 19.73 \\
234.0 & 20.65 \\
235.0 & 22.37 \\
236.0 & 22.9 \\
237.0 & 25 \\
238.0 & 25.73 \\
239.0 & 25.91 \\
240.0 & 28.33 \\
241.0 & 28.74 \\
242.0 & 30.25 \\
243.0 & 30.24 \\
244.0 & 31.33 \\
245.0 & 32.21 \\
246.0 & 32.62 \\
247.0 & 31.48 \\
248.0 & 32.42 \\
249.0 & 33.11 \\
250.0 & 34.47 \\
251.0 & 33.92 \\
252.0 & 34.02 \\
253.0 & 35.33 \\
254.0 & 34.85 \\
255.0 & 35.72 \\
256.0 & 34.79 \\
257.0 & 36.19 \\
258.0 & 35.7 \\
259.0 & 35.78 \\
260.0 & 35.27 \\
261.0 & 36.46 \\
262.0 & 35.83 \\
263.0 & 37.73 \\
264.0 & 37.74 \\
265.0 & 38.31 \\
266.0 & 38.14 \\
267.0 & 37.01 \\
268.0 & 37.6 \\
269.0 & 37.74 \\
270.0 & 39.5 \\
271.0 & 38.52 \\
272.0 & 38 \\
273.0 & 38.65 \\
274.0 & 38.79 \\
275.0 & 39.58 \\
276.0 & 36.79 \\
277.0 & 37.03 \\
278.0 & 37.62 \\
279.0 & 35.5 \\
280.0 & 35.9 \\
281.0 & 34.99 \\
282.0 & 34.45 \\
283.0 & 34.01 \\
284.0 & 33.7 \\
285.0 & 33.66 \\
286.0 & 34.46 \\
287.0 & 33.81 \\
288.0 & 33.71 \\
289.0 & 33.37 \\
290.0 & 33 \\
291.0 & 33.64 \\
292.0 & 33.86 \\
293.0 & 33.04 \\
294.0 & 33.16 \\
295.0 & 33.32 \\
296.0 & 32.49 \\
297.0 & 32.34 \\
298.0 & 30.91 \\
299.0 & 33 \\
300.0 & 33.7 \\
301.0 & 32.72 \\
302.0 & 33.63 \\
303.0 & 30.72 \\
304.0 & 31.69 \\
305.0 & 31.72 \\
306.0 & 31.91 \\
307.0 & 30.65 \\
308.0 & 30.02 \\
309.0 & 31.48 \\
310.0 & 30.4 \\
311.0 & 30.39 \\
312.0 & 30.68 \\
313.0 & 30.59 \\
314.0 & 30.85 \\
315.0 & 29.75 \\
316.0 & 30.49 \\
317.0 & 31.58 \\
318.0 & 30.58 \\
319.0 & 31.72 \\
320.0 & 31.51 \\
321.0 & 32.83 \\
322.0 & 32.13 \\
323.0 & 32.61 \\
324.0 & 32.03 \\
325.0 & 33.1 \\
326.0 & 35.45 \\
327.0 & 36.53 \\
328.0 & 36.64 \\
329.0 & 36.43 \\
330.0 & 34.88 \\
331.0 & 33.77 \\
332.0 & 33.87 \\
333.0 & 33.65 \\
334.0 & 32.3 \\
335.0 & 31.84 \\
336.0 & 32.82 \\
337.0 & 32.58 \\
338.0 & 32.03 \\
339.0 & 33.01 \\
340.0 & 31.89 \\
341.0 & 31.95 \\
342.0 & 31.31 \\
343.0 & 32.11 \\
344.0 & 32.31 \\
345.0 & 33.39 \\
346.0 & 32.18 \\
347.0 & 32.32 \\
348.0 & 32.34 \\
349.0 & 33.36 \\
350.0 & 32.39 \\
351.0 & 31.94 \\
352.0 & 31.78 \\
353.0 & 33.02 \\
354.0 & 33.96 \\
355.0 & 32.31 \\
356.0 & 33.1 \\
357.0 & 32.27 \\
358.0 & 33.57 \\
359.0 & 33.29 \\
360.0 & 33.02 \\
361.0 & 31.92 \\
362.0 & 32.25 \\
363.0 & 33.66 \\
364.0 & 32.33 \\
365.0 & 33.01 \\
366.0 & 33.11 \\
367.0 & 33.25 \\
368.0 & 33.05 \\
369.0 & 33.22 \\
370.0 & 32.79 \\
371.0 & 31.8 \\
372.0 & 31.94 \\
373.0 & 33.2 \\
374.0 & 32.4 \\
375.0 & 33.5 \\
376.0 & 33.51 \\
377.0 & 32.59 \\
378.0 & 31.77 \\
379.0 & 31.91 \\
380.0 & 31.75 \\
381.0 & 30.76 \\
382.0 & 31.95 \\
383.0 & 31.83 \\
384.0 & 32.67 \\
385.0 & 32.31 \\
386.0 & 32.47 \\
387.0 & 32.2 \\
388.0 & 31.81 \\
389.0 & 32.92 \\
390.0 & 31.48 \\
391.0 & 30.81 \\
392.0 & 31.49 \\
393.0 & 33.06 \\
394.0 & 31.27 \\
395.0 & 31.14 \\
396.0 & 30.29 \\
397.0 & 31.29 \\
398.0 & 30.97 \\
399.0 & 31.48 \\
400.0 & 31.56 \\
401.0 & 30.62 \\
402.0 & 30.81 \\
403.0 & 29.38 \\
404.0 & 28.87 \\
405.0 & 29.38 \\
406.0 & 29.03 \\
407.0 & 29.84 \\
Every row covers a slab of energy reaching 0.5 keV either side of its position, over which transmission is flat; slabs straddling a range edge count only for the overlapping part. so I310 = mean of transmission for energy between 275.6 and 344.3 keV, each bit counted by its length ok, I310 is 32.9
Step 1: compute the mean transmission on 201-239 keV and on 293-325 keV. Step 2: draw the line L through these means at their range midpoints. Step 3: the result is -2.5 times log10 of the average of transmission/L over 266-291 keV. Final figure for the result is -0.21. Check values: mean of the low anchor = 26.4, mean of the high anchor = 31.7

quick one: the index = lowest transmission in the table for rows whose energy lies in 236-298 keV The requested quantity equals 22.9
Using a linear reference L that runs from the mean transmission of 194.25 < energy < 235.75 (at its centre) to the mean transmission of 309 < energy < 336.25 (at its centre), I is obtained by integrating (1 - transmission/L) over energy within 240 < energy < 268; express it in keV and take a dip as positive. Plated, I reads -4.7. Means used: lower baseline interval 27.7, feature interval 34.4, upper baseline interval 32.5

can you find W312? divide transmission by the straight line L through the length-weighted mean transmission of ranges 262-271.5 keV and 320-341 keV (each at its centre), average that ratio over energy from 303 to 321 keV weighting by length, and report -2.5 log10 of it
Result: 0.12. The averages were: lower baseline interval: 37.9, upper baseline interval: 33.4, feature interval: 31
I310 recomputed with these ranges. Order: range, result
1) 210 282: 30.8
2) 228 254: 27.3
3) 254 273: 37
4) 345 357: 32.6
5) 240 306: 34.5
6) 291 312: 32.1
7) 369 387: 32.3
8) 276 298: 34.1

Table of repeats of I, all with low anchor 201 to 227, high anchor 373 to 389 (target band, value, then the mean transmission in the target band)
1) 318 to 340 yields -1.46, 33.3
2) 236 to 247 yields 0.24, 28.9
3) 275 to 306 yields -3.38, 33.8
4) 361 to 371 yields -0.27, 32.9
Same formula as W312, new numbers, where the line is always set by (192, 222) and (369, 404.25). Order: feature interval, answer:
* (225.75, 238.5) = 0.49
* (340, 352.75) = -0.02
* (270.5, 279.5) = -0.19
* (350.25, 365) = -0.03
